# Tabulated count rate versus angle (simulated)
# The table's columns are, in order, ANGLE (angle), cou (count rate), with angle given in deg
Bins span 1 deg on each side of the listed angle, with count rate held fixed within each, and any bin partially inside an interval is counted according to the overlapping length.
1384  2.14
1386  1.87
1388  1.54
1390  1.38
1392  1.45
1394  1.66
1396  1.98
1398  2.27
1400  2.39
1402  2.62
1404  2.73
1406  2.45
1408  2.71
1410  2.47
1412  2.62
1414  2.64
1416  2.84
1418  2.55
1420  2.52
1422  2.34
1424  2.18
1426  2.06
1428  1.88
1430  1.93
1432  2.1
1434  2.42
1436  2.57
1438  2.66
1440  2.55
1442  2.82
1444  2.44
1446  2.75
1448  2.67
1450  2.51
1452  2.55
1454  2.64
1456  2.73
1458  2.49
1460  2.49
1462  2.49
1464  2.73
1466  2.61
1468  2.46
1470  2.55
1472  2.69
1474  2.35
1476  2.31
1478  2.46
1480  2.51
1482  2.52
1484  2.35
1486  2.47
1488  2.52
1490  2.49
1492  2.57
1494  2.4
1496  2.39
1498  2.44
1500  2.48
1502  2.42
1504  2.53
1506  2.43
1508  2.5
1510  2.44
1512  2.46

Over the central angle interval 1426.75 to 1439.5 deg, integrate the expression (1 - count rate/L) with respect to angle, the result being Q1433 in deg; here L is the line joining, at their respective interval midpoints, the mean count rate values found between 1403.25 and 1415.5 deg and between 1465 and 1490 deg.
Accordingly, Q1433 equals 1.5 deg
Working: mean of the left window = 2.61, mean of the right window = 2.48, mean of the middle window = 2.27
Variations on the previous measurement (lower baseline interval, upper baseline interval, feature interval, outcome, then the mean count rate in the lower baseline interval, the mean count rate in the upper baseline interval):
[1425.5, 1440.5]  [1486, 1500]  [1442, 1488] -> -3.2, 2.27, 2.47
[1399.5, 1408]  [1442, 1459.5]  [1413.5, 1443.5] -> 2.2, 2.58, 2.61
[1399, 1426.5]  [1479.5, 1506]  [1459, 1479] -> -0.3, 2.52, 2.47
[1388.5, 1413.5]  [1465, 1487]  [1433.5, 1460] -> -2.5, 2.22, 2.48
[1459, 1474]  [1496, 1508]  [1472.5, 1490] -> 0.5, 2.56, 2.46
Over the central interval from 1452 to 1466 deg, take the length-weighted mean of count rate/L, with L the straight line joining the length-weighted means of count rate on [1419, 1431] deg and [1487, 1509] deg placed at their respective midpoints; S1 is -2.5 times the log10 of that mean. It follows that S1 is -0.13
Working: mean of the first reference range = 2.15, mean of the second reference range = 2.47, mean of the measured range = 2.59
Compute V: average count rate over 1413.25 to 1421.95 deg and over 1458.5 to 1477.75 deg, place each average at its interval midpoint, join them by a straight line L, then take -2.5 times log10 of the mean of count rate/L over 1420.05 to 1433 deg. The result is 0.221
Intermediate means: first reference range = 2.6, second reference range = 2.52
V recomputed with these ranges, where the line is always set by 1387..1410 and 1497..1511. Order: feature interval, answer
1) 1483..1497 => -0.02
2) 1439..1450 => -0.16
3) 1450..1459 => -0.13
